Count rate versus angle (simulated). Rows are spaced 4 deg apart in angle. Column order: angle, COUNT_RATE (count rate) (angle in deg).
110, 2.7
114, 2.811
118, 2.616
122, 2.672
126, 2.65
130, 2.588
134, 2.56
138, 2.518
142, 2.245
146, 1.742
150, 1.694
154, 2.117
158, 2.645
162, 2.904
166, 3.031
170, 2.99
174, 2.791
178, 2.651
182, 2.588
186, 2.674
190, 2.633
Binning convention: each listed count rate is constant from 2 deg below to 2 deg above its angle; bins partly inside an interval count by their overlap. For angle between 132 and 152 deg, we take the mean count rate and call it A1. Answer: 2.15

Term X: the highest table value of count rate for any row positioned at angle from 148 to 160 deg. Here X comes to 2.645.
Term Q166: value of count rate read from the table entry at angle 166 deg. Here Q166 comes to 3.031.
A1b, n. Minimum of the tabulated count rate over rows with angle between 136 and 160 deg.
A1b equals 1.694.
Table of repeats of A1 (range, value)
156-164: 2.77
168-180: 2.81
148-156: 1.91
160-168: 2.97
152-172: 2.74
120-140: 2.6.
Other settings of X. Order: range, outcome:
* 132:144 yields 2.56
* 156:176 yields 3.031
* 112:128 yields 2.811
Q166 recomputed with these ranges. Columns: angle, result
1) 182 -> 2.588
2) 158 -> 2.645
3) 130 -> 2.588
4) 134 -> 2.56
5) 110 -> 2.7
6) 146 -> 1.742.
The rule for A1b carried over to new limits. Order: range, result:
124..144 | 2.245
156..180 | 2.645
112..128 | 2.616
